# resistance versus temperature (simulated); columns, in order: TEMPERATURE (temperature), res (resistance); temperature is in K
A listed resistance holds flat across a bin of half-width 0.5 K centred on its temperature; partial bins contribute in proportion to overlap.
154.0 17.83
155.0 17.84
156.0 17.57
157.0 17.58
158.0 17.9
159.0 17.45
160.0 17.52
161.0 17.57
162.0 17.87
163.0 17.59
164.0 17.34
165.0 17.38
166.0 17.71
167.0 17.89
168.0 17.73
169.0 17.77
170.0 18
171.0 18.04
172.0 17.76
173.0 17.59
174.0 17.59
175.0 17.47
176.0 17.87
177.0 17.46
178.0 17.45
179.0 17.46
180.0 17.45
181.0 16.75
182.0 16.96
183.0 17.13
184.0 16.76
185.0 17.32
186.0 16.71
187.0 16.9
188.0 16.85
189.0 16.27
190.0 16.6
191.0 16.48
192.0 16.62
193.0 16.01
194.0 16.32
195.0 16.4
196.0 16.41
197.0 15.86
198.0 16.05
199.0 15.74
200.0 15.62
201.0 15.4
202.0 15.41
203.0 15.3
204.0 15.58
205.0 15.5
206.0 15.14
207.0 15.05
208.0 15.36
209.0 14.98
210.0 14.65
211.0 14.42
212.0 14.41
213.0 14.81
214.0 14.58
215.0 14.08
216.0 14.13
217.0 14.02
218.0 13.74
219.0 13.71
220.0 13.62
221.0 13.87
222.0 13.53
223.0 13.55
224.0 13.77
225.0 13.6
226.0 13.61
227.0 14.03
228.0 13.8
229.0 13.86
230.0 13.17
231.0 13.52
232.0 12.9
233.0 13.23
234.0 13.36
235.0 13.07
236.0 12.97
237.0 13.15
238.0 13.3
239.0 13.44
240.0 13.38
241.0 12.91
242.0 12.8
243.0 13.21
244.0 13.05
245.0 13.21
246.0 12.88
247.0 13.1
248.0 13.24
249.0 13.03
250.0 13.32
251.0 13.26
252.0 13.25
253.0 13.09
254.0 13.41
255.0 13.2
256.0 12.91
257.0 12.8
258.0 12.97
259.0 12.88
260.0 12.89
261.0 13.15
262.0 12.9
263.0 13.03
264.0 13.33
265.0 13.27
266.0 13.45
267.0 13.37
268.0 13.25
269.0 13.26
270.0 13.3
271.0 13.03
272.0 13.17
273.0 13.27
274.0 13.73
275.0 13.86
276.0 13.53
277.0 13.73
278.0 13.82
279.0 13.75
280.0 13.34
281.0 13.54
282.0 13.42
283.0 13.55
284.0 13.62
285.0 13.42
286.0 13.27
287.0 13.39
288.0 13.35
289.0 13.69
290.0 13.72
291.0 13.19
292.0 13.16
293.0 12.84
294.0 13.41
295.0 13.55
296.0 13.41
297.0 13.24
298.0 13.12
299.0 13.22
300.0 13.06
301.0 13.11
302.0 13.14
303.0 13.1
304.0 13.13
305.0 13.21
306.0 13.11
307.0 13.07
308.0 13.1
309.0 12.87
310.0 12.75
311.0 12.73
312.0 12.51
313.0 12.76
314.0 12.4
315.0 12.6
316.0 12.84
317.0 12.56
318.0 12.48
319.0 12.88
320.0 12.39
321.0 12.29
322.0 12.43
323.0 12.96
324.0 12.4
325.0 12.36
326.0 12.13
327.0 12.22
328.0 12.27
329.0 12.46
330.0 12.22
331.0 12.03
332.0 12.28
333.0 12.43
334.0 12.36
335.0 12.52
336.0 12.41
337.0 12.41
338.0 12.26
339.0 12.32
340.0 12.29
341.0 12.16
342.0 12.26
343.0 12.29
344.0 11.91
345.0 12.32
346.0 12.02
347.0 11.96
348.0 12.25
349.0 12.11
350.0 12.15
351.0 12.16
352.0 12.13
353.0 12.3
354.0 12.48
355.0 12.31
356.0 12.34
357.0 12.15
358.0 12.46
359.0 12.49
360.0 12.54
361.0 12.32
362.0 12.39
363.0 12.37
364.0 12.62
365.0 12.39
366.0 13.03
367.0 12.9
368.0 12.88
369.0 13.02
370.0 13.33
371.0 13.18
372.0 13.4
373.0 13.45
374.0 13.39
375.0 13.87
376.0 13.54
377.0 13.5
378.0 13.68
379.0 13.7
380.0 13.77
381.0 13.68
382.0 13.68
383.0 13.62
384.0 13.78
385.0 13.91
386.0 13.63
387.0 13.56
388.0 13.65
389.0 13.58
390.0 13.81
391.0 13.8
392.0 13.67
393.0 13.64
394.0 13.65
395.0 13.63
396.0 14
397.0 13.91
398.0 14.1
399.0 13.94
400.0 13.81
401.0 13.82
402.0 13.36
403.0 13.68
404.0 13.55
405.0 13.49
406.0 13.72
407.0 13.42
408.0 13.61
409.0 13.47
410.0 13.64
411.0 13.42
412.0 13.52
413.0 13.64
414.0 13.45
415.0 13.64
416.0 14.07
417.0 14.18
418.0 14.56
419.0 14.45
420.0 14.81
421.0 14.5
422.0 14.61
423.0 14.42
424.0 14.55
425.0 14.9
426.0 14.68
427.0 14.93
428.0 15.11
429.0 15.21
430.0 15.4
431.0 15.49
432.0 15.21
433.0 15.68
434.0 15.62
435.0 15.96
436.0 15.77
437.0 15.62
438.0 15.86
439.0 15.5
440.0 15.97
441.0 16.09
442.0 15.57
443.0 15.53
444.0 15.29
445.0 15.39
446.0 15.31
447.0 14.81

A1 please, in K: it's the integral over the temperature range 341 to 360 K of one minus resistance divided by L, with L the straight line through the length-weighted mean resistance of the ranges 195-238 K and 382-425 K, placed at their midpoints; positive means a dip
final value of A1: 2.4 K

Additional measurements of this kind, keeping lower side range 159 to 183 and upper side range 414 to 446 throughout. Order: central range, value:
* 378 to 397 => 2.2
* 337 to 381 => 8.6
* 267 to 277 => 1.9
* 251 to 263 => 2.6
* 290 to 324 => 7.0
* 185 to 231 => 5.9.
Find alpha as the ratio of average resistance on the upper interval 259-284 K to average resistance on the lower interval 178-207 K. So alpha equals 0.82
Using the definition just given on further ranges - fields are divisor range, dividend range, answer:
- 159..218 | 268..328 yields 0.80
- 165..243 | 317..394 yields 0.83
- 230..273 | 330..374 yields 0.95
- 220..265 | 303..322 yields 0.96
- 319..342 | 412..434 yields 1.18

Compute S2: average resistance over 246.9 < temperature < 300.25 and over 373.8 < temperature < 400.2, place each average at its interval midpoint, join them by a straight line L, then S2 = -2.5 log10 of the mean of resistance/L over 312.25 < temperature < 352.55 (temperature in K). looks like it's 0.10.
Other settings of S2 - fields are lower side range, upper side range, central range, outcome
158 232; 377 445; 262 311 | 0.15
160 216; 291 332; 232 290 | 0.08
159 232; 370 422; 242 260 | 0.17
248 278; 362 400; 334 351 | 0.10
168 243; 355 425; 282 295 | 0.09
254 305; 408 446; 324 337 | 0.13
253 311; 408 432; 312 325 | 0.08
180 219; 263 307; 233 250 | 0.11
